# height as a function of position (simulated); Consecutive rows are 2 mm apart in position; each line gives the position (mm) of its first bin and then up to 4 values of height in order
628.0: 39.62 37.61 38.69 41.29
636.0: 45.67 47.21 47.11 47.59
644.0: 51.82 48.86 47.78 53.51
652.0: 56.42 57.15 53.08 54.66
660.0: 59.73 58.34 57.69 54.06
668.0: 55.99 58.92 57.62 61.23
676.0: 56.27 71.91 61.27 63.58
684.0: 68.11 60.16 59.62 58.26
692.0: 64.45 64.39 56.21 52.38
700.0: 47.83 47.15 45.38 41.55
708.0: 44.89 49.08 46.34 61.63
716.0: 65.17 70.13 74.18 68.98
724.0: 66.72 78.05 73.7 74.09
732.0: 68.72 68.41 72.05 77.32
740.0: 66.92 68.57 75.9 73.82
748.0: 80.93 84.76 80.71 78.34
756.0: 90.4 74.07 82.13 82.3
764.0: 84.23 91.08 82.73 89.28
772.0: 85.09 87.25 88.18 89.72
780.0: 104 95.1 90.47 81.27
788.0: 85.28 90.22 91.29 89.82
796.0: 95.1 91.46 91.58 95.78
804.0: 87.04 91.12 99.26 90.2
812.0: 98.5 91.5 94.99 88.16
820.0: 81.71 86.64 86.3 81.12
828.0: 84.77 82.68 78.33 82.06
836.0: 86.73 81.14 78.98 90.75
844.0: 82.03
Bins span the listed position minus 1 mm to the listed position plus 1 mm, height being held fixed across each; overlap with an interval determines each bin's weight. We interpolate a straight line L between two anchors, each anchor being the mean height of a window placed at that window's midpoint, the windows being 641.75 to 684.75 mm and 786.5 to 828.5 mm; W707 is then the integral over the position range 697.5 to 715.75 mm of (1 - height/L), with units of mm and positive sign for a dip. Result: 4.9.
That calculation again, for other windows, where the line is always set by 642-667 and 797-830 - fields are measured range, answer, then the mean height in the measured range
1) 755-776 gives -1.59 mm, 85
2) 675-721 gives 4.22 mm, 57.8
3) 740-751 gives -0.19 mm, 75.9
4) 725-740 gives -0.24 mm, 72.8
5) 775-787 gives -1.31 mm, 91.5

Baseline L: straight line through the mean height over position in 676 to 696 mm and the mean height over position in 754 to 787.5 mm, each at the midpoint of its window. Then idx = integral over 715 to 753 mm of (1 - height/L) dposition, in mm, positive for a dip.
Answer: 1.70 mm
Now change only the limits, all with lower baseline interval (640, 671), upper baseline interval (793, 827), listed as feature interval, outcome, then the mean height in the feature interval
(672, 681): -0.5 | 62.1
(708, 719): 1.7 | 57.2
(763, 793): -2.2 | 89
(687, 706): 2.8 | 54.4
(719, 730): -0.3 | 72.5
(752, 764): -0.5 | 81.6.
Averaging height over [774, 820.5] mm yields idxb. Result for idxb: 91.4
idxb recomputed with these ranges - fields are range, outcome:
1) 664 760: 64.8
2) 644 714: 55.7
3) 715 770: 76.3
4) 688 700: 58.2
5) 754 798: 87.9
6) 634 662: 51.5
